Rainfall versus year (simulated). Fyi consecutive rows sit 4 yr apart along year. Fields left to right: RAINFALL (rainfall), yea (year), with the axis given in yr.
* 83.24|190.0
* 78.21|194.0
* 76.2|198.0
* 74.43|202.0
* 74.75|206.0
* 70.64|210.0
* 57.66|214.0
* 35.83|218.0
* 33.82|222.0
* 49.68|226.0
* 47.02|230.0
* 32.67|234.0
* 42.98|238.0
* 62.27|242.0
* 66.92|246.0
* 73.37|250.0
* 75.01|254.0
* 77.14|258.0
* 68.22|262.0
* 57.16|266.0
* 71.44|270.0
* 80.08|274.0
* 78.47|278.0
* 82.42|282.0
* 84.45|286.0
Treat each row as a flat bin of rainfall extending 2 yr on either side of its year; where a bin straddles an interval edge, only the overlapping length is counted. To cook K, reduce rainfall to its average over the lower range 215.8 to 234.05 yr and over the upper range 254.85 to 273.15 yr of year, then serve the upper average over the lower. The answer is 1.7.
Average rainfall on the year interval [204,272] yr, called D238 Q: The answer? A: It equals 58.6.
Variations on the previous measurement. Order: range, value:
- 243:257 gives 71.5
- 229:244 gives 46.2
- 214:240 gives 41.7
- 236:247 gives 56.5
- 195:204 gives 75.6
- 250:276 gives 71.7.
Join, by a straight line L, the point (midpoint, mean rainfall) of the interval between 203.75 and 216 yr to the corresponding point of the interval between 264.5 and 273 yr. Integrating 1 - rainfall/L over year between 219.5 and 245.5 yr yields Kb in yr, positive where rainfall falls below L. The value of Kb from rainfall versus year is 8.3 yr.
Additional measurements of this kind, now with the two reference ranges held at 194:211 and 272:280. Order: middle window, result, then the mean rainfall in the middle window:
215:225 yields 4.91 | 38.6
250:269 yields 2.02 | 69.9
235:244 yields 3.11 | 50.4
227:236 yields 4.18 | 40.9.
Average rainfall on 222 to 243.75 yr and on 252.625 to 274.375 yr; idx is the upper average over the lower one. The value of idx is 1.6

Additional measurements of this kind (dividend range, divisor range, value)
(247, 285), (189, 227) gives 1.17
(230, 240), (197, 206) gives 0.53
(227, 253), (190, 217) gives 0.77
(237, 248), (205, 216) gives 0.88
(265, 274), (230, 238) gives 1.77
